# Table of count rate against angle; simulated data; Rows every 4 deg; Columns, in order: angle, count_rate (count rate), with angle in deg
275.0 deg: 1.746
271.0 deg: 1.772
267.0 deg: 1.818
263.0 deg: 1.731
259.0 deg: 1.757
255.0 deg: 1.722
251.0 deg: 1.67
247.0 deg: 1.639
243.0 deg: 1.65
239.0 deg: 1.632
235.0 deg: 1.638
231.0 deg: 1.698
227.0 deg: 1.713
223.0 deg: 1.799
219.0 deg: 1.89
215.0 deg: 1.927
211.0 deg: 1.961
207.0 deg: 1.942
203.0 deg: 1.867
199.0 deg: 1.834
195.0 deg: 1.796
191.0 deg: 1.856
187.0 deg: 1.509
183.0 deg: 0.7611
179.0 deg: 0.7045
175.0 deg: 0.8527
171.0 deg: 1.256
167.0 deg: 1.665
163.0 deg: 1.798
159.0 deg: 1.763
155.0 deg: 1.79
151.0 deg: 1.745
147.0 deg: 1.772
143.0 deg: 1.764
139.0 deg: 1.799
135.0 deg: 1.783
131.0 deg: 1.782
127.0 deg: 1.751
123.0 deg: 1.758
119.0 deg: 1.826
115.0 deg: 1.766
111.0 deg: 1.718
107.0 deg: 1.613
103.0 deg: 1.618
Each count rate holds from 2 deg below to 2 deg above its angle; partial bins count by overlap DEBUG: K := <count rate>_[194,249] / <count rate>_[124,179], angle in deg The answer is 1.10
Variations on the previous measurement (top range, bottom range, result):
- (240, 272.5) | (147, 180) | 1.15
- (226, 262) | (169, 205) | 1.22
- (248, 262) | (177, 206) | 1.15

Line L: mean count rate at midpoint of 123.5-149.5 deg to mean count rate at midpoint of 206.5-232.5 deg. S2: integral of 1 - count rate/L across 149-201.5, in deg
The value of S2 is 9.18 deg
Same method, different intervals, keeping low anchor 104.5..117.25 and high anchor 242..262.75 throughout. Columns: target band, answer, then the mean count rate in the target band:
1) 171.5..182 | 5.3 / 0.845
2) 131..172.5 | -0.6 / 1.72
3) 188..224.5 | -3.7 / 1.87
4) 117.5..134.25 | -0.8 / 1.78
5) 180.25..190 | 3.0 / 1.18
